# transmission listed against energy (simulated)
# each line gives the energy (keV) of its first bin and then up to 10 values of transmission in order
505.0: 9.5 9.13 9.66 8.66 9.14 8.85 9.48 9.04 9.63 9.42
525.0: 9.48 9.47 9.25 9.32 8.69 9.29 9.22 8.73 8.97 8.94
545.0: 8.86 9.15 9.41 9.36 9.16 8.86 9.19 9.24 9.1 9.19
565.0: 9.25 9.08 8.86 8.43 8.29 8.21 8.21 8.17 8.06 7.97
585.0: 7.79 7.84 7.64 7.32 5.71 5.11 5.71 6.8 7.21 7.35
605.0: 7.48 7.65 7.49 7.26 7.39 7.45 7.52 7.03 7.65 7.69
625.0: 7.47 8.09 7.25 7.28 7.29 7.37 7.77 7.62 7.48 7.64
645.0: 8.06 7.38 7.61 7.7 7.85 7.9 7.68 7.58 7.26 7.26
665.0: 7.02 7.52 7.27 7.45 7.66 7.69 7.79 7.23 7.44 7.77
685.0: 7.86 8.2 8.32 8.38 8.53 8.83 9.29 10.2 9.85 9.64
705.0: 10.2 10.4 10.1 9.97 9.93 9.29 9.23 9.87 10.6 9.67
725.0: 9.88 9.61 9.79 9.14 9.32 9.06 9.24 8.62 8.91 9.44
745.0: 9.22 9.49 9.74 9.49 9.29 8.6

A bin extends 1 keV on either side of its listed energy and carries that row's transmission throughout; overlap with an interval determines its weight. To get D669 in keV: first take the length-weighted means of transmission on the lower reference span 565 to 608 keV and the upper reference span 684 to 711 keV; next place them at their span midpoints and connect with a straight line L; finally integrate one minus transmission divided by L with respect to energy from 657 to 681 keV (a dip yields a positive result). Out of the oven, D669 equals 3.8 keV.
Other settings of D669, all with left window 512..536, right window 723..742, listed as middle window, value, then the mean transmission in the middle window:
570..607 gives 7.4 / 7.41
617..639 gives 4.2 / 7.5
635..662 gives 4.8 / 7.65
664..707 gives 4.4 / 8.34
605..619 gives 2.8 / 7.43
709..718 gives -0.3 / 9.66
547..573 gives 0.6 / 9.07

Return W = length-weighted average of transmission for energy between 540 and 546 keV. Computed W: 8.92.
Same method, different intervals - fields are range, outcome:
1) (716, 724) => 9.84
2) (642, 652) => 7.68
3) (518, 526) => 9.39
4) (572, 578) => 8.24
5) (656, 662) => 7.51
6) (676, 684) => 7.56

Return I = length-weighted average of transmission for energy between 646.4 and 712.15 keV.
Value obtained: 8.28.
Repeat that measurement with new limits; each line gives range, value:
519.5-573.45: 9.11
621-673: 7.54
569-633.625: 7.45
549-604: 8.07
